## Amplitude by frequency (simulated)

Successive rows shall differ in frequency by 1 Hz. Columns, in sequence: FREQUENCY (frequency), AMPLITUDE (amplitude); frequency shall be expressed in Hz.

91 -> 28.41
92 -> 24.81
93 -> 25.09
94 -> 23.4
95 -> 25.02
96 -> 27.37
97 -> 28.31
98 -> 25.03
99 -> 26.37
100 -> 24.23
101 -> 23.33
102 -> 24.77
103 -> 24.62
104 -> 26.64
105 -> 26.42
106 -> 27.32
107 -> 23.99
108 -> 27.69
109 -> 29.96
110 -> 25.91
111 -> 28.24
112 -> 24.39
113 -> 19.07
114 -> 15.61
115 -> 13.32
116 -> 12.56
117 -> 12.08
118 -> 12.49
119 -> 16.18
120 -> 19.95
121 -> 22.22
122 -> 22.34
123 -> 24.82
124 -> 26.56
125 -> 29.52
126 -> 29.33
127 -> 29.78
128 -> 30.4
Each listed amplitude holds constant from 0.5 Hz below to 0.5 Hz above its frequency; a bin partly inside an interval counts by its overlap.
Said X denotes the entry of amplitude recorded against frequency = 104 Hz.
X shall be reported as 26.64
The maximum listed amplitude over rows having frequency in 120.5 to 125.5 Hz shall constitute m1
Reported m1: 29.52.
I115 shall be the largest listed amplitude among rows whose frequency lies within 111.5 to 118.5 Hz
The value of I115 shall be 24.39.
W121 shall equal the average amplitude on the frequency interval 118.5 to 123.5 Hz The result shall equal 21.1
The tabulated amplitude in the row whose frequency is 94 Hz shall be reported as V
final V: 23.4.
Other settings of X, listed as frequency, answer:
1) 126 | 29.33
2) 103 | 24.62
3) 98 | 25.03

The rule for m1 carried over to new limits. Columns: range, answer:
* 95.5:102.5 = 28.31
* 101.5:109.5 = 29.96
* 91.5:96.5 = 27.37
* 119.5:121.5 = 22.22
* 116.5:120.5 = 19.95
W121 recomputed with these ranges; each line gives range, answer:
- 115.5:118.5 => 12.4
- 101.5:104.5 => 25.3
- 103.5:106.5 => 26.8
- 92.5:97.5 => 25.8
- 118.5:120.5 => 18.1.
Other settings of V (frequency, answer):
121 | 22.22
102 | 24.77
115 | 13.32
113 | 19.07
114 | 15.61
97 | 28.31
